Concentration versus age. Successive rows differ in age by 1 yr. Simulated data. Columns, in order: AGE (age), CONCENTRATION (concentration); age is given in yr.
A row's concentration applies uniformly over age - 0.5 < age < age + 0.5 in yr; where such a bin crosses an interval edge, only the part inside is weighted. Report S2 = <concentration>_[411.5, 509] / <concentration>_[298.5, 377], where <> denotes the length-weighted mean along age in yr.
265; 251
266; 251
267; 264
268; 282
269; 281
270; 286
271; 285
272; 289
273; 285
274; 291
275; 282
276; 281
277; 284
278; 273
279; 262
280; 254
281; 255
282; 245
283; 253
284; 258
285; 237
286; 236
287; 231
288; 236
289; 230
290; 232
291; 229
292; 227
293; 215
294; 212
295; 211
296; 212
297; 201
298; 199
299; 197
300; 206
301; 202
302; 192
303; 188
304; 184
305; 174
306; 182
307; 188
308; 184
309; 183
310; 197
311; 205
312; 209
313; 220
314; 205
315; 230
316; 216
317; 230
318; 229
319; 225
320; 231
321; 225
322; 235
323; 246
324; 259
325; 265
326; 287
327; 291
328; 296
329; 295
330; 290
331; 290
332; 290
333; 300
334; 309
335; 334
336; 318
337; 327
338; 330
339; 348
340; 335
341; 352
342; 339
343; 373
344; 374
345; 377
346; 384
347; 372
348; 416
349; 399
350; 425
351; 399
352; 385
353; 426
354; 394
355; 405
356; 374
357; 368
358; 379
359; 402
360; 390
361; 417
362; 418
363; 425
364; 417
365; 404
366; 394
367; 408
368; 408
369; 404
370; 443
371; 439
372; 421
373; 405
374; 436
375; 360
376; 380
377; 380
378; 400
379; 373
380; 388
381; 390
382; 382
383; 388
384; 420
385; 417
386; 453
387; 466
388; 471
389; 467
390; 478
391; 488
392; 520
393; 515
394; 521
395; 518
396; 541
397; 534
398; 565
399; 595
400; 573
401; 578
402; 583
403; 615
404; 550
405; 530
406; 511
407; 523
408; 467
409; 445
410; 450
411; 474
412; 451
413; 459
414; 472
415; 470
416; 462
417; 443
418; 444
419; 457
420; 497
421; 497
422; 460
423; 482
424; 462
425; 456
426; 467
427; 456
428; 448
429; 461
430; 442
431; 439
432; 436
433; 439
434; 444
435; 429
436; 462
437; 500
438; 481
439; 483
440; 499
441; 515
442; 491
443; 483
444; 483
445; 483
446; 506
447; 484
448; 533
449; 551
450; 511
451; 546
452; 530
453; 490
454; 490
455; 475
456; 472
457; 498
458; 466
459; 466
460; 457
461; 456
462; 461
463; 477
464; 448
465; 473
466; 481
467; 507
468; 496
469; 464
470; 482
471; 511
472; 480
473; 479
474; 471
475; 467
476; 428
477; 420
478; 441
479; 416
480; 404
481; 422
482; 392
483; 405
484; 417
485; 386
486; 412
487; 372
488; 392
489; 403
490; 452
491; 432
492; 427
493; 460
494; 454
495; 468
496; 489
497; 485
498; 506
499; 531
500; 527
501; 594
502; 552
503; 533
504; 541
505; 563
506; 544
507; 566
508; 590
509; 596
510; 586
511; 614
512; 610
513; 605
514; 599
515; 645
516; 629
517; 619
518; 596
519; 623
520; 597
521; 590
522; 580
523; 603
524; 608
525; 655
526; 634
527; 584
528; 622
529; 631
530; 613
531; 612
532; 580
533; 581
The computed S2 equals 1.50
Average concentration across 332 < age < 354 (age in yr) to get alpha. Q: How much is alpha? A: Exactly 362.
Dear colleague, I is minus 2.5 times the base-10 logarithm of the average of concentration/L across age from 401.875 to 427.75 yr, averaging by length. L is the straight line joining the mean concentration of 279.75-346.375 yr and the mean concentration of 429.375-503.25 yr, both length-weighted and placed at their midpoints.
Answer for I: -0.21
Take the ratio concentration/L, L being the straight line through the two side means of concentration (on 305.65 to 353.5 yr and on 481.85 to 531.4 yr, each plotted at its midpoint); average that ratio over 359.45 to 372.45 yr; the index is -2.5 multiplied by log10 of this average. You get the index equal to -0.20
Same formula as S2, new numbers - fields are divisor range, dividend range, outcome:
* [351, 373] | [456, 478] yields 1.16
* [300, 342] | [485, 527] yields 2.15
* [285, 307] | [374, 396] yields 2.10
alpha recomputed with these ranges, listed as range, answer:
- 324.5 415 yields 418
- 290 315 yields 202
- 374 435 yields 470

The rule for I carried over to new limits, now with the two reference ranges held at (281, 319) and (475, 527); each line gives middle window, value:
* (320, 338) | -0.108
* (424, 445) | -0.119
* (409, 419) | -0.184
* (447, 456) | -0.156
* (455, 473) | -0.033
